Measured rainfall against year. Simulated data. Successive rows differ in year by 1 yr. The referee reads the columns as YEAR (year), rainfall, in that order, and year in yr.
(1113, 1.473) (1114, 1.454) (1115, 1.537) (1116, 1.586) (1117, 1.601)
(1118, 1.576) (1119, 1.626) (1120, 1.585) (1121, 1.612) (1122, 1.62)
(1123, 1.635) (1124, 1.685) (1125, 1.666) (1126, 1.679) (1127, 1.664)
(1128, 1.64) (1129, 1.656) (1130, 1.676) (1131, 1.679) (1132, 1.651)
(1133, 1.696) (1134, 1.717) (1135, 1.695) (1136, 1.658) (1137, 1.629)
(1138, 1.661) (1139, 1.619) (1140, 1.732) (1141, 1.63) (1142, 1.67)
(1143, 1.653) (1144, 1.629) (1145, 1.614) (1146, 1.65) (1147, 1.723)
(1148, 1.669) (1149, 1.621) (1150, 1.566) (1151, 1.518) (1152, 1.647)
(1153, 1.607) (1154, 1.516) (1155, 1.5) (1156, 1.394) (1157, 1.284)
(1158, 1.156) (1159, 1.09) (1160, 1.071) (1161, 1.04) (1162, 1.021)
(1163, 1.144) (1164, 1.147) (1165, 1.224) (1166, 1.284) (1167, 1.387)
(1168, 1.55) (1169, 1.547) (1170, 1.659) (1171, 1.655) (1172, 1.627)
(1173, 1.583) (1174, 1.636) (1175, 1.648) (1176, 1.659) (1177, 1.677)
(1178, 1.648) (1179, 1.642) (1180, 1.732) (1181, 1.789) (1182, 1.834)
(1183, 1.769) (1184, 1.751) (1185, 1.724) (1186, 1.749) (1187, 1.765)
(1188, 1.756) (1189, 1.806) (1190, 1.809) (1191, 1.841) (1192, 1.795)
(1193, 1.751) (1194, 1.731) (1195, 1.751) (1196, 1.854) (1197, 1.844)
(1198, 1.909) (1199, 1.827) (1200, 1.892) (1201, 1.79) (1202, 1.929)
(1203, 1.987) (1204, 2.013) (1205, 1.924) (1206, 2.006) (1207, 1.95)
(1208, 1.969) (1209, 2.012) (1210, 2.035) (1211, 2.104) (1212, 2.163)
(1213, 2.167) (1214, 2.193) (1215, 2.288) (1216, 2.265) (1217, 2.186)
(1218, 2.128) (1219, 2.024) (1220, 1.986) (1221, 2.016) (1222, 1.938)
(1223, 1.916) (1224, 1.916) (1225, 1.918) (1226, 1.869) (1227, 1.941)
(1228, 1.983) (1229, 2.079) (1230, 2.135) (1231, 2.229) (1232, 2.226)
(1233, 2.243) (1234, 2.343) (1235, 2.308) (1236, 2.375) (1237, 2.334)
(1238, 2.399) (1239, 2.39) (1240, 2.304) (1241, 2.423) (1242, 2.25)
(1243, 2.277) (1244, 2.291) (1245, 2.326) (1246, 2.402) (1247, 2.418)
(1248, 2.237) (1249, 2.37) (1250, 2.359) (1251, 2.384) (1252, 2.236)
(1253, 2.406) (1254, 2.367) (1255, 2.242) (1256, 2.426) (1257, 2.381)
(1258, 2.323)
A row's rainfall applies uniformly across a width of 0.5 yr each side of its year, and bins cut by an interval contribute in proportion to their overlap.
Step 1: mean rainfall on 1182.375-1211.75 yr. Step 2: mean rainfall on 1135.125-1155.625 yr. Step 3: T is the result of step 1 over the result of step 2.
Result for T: 1.15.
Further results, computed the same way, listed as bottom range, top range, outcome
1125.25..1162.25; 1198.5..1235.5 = 1.32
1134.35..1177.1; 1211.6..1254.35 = 1.47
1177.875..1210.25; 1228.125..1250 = 1.25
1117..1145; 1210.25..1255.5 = 1.34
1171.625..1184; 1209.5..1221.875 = 1.26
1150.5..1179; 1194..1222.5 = 1.40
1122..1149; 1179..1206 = 1.09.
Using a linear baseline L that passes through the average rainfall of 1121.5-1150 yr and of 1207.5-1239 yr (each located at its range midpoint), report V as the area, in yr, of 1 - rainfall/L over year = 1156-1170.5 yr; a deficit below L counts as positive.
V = 4.4 yr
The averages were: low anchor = 1.66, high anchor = 2.12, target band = 1.26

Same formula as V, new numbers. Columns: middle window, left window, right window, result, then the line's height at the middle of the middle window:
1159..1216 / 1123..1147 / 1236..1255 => 7.54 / 1.99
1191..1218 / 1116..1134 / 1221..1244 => 0.82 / 2.03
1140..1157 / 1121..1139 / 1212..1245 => 1.56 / 1.76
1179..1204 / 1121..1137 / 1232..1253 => 2.76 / 2.03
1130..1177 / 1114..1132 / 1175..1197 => 4.63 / 1.69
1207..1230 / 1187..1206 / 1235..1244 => 0.49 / 2.1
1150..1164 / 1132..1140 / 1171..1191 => 3.16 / 1.69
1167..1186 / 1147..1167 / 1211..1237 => -1.12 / 1.58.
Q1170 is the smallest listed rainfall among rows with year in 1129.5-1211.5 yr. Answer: 1.021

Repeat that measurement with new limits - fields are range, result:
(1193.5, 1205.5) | 1.731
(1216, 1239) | 1.869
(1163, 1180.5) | 1.144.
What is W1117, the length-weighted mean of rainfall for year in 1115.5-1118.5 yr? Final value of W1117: 1.59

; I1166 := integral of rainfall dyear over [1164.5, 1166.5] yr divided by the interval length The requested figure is 1.25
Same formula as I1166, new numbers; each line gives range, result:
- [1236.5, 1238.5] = 2.37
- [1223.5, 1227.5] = 1.91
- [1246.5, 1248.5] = 2.33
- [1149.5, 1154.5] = 1.57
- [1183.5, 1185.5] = 1.74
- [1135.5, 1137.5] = 1.64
